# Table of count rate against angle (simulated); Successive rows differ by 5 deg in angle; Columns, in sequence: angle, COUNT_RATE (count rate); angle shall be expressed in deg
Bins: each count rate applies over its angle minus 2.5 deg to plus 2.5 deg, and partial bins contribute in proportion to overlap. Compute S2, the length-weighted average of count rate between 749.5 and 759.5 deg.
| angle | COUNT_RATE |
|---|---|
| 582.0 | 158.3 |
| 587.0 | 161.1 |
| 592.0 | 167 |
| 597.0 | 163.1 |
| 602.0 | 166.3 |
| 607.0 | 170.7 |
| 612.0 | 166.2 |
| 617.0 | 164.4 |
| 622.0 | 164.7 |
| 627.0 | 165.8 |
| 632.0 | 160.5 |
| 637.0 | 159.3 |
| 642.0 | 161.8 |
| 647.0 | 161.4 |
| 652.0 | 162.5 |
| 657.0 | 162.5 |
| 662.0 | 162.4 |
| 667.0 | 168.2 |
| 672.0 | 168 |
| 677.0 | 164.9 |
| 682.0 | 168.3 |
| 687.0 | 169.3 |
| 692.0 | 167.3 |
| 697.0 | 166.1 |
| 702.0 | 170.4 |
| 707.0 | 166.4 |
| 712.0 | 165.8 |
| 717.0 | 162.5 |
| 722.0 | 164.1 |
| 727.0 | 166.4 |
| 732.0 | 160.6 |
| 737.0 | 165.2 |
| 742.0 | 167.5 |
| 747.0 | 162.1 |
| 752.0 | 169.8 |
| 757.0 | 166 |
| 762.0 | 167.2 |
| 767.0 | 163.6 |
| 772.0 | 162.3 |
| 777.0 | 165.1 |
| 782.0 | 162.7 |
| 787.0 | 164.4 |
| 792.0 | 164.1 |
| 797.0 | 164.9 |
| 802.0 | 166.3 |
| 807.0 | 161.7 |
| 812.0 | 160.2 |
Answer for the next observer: 168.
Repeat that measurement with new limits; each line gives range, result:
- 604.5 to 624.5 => 166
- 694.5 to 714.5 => 167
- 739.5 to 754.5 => 166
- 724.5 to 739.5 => 164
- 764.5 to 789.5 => 164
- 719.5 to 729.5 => 165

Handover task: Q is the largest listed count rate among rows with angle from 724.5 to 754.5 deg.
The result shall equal 169.8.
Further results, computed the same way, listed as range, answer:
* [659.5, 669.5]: 168.2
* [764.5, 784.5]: 165.1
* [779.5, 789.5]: 164.4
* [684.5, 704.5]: 170.4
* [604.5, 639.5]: 170.7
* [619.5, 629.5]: 165.8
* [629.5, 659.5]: 162.5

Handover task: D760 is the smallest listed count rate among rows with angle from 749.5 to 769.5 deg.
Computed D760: 163.6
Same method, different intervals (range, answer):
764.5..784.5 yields 162.3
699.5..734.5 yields 160.6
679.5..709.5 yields 166.1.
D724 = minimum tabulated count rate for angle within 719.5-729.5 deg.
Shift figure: 164.1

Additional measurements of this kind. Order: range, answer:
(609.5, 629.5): 164.4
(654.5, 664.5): 162.4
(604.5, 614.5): 166.2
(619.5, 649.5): 159.3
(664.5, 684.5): 164.9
